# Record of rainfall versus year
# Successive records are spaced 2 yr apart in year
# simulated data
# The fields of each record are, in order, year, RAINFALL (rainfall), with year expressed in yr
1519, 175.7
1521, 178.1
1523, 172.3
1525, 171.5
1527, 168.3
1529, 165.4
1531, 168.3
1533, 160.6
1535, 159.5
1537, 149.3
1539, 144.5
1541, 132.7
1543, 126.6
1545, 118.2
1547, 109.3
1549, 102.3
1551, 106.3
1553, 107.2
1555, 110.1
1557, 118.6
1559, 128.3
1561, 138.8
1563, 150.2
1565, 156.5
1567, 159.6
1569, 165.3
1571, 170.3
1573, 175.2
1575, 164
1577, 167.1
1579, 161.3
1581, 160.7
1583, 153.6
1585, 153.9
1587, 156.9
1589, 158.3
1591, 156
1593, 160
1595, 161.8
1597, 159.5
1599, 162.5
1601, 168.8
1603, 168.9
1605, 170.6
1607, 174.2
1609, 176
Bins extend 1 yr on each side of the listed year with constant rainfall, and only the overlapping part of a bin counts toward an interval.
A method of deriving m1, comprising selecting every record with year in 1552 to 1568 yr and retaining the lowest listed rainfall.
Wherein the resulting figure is 107.2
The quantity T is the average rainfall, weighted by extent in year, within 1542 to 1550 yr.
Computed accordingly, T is 114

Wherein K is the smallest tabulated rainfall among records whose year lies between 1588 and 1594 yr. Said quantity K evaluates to 156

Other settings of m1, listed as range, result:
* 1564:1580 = 156.5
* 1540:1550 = 102.3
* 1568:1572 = 165.3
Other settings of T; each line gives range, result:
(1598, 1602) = 166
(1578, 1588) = 157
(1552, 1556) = 109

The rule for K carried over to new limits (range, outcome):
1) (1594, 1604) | 159.5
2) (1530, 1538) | 149.3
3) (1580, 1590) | 153.6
